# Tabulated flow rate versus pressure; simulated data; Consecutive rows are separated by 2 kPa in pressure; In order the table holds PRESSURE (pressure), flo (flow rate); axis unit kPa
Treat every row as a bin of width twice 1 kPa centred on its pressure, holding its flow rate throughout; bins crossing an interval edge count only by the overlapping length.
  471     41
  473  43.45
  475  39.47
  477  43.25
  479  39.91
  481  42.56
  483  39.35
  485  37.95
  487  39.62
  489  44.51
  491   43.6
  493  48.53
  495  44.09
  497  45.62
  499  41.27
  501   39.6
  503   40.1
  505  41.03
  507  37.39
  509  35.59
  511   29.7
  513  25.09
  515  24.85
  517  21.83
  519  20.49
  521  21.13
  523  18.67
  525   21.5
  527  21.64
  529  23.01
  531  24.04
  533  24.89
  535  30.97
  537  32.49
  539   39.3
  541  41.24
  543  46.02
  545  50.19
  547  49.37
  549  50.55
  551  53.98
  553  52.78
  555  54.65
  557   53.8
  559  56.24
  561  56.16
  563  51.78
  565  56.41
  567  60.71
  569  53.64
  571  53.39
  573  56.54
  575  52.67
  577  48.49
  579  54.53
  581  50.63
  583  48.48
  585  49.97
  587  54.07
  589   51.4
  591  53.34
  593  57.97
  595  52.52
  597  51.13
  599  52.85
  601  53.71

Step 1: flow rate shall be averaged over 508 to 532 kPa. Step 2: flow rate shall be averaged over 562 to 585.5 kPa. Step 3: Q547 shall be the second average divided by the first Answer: 2.22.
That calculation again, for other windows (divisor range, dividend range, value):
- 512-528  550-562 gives 2.49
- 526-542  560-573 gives 1.87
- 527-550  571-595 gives 1.43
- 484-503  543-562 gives 1.24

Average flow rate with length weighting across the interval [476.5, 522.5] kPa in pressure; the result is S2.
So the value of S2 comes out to 36.6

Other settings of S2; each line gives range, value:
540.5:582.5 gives 52.6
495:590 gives 41.9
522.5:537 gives 24.3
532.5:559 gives 45.4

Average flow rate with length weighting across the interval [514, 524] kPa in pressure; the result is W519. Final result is 21.4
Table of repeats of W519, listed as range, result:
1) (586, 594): 54.2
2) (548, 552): 52.3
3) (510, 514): 27.4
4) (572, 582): 52.6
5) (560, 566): 54.8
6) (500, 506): 40.2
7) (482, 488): 39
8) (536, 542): 37.7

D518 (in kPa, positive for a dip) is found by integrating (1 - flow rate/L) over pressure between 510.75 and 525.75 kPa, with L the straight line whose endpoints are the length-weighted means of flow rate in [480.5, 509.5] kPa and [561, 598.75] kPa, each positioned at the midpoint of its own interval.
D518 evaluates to 7.4 kPa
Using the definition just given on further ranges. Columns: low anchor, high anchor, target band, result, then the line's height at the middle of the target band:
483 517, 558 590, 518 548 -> 9.57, 45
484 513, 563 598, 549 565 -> -1.50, 49.5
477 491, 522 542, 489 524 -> 1.05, 34.8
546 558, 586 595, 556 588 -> -0.19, 53.3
